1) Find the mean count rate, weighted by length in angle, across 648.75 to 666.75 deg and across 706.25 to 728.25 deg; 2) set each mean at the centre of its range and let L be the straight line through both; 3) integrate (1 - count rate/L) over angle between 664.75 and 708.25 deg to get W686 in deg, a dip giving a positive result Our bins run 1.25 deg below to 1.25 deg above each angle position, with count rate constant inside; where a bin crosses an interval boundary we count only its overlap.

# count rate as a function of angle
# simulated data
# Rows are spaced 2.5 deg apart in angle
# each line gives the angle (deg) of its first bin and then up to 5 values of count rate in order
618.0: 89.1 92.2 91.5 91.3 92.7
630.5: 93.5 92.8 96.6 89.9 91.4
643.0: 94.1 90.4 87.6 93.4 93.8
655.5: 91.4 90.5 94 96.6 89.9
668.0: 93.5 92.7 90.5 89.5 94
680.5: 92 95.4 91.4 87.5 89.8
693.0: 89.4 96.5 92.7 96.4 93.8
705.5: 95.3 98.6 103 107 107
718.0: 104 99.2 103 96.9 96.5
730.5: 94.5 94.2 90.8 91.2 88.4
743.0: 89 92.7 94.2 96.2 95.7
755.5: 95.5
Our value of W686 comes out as 2.0 deg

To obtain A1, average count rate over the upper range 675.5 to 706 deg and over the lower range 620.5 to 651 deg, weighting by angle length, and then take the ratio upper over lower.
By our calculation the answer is 1.01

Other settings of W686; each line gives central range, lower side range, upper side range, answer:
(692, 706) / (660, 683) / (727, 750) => -0.22 deg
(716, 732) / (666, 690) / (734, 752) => -1.31 deg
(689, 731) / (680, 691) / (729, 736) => -2.45 deg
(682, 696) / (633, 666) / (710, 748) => 0.49 deg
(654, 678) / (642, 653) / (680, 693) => -0.23 deg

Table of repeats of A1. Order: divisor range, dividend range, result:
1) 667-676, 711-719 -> 1.15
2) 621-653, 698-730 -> 1.08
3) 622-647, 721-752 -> 1.02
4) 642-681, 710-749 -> 1.05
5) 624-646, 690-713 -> 1.04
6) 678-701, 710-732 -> 1.10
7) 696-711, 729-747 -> 0.95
